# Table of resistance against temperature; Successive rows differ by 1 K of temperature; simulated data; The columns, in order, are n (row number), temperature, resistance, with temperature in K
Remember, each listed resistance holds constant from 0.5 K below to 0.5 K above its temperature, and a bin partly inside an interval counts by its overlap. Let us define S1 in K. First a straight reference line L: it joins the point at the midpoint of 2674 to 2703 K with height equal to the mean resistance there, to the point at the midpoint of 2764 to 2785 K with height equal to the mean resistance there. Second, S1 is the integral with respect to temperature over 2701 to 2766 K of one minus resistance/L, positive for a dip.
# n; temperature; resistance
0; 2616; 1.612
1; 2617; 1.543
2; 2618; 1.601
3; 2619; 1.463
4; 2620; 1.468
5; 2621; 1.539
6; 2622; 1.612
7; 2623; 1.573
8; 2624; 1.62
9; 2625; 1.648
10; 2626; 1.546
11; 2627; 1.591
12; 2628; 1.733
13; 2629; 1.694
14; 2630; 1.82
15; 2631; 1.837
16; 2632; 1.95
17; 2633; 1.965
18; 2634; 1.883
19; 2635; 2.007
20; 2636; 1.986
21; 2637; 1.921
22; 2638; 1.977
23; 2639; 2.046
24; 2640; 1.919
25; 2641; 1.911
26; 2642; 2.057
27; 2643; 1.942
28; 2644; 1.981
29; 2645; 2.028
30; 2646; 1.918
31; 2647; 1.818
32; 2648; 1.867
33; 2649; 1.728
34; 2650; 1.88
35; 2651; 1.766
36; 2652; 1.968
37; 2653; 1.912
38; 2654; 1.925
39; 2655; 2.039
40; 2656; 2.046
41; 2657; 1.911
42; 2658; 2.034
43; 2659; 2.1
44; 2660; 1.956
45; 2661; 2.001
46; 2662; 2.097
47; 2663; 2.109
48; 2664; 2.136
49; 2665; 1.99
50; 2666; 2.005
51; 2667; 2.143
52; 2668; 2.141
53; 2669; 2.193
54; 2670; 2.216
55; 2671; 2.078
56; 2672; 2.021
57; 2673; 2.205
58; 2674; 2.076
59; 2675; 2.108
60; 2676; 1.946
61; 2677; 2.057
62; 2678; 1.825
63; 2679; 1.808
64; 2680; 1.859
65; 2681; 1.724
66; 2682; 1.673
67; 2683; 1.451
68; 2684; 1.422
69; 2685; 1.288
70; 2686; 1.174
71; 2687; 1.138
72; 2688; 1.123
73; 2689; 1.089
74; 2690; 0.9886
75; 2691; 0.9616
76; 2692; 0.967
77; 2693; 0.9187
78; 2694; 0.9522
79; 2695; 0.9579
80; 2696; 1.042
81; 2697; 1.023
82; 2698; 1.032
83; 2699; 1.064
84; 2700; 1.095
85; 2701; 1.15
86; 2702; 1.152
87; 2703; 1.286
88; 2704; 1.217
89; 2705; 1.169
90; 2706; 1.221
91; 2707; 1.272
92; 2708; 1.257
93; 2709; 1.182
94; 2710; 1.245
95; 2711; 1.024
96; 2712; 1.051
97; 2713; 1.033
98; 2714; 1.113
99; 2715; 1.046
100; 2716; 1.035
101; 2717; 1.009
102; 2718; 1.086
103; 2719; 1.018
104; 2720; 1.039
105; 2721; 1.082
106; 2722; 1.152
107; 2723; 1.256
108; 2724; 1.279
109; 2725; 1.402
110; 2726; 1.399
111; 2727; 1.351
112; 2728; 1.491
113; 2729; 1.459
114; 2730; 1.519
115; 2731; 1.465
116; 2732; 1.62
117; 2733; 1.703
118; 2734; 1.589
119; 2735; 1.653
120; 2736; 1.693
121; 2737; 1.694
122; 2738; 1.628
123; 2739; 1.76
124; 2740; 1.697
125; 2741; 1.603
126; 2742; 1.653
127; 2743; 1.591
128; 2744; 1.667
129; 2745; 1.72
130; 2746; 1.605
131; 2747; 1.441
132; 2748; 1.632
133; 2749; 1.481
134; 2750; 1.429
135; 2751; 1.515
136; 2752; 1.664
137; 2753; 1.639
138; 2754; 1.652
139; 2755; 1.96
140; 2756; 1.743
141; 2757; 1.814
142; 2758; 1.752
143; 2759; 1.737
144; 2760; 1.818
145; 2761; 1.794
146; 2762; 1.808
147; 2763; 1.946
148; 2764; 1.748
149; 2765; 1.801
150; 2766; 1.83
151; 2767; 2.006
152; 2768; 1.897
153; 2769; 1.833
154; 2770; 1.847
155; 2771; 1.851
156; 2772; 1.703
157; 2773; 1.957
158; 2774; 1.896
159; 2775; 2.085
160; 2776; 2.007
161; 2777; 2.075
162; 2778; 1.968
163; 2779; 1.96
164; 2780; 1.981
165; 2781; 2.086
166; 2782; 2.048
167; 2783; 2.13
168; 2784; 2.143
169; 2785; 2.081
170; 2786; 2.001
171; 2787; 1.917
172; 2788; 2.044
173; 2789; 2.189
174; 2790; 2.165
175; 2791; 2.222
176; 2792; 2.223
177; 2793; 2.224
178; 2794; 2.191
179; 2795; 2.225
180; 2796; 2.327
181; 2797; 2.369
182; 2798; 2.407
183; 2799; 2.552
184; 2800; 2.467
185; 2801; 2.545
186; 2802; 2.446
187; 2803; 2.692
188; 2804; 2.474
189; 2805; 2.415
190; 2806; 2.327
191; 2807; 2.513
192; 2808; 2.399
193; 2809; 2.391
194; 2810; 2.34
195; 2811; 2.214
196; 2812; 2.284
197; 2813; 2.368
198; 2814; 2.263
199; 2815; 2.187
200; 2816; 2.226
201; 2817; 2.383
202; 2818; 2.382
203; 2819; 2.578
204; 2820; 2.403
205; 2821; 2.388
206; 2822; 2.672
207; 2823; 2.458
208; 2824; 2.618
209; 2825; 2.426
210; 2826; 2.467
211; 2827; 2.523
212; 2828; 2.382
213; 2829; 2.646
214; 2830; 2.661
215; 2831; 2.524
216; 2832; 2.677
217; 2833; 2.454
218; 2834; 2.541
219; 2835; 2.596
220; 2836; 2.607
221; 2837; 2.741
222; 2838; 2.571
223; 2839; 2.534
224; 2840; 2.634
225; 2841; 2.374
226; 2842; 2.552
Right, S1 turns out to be 8.0 K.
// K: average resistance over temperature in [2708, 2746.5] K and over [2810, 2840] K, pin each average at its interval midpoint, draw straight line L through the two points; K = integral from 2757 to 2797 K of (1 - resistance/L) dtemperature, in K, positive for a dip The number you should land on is -1.0 K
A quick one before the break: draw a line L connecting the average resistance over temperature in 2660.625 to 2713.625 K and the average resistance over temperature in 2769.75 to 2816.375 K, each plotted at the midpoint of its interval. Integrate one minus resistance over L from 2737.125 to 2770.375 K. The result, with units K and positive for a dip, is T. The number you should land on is 3.83 K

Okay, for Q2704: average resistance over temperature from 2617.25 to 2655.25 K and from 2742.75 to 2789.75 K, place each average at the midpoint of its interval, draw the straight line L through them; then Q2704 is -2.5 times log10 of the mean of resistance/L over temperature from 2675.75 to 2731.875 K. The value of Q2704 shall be 0.41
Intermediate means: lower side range 1.82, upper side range 1.84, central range 1.25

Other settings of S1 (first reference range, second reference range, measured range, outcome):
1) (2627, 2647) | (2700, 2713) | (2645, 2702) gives -4.9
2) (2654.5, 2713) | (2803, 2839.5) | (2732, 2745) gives 1.7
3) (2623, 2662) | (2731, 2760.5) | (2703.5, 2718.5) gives 5.2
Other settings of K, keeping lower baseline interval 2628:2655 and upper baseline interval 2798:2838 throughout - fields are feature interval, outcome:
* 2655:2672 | -0.77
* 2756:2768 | 2.45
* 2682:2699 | 7.84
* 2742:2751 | 2.69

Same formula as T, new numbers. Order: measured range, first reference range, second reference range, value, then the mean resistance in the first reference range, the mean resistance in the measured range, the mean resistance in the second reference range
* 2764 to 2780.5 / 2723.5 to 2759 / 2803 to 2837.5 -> 0.2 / 1.6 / 1.91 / 2.46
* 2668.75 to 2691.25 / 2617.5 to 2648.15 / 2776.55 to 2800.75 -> 2.8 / 1.8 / 1.67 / 2.17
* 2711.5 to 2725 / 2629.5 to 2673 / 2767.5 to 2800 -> 6.2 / 1.98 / 1.1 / 2.09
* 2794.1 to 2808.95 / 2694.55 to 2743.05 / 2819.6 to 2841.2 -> -1.4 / 1.29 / 2.43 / 2.54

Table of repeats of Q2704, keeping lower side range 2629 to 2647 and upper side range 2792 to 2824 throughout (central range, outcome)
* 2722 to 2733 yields 0.461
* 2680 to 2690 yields 0.460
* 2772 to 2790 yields 0.146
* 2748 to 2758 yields 0.329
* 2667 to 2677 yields -0.041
